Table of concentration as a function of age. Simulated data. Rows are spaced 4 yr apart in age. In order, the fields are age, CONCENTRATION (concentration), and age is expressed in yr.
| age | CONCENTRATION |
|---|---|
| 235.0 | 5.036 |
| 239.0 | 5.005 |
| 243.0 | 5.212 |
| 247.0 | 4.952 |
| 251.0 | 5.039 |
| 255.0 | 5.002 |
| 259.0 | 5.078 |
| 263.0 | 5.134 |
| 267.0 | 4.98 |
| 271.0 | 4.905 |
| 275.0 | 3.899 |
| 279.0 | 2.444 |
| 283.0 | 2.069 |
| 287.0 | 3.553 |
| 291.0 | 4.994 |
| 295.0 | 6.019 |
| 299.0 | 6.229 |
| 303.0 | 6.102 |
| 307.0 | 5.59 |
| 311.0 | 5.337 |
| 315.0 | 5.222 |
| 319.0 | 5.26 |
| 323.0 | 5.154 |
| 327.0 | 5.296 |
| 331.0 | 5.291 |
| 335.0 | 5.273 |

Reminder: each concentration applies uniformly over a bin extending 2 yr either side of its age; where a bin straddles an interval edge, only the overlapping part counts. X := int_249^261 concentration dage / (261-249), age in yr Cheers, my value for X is 5.04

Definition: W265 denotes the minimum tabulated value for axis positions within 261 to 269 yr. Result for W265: 4.98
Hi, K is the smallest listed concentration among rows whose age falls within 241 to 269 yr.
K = 4.952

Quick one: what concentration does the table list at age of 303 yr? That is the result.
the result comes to 6.102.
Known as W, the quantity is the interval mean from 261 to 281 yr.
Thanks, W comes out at 4.27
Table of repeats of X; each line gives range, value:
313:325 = 5.21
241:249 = 5.08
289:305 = 5.84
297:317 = 5.7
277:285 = 2.26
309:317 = 5.28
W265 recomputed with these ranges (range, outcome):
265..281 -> 2.444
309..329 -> 5.154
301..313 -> 5.337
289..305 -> 4.994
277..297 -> 2.069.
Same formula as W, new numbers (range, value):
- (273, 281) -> 3.17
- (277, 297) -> 3.82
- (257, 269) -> 5.06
